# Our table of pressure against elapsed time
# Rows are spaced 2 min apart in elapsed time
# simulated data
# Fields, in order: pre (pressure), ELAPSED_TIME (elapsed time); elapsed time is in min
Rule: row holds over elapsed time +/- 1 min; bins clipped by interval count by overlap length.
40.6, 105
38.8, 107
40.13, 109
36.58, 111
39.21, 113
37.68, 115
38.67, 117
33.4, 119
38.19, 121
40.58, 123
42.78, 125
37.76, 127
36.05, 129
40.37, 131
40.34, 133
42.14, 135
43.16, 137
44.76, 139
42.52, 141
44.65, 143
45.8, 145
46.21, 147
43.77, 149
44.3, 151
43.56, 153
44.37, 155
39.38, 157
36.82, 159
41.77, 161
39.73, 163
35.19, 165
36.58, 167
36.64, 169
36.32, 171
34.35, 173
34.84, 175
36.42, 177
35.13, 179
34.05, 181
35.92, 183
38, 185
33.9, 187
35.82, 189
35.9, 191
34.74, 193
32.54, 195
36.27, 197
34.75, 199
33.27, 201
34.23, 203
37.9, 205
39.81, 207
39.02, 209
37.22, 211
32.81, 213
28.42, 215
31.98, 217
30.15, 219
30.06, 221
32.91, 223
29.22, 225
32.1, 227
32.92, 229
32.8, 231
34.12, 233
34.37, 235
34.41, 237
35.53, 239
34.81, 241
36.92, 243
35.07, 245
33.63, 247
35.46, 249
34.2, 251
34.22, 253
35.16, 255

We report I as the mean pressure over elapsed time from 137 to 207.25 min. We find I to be 38.3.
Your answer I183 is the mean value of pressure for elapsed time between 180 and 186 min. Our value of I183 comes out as 36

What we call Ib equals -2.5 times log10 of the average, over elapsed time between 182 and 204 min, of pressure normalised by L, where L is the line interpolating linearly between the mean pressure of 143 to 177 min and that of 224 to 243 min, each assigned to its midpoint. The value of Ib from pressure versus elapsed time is 0.06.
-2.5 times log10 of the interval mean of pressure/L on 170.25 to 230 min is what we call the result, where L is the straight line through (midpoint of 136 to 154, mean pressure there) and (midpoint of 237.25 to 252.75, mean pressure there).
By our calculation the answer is 0.143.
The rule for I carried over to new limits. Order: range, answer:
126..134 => 38.6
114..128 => 38.4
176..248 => 34.4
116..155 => 41.6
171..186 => 35.6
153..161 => 40.8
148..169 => 40.4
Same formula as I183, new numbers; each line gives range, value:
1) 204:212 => 38.5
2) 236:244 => 35.4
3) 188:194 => 35.5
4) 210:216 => 32.8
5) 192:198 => 34.5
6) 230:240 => 34.2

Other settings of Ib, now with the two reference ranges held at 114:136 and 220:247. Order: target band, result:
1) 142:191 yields -0.06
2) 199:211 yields -0.05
